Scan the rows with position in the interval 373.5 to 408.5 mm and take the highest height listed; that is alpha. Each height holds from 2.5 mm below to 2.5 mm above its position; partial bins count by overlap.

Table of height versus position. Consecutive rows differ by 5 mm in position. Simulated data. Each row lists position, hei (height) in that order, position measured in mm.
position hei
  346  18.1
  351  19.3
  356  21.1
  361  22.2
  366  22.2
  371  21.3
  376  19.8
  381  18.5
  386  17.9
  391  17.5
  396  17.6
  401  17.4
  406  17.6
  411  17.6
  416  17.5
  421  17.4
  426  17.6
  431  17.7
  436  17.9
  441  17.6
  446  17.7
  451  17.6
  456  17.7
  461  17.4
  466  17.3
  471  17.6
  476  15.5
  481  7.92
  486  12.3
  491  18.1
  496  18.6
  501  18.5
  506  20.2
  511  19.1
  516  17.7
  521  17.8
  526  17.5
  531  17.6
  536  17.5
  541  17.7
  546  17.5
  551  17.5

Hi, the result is 19.8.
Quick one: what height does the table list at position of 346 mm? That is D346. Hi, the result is 18.1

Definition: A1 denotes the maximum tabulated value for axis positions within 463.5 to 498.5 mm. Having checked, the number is 18.6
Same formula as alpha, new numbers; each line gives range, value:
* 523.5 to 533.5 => 17.6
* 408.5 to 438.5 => 17.9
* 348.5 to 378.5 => 22.2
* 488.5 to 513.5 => 20.2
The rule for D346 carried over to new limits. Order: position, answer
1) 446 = 17.7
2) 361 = 22.2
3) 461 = 17.4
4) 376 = 19.8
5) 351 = 19.3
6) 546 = 17.5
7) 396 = 17.6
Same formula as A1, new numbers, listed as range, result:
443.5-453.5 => 17.7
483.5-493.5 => 18.1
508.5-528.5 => 19.1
